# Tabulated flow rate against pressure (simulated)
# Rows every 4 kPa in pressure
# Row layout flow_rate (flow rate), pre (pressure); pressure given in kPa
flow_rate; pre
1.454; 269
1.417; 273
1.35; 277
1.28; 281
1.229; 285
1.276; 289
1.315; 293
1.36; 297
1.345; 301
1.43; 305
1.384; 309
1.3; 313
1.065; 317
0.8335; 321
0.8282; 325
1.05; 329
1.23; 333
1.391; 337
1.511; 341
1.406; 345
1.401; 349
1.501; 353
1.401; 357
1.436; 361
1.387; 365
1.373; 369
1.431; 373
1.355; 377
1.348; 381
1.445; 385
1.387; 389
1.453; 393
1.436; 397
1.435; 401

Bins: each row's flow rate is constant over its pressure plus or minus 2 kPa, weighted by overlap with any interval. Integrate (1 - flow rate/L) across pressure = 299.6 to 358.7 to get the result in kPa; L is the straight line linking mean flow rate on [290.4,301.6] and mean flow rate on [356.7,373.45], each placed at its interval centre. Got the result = 4.26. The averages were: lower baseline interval 1.34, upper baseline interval 1.4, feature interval 1.27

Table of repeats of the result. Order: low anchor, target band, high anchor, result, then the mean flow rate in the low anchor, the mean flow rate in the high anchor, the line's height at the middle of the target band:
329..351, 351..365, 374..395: -0.6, 1.36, 1.4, 1.37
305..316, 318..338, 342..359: 4.8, 1.33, 1.43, 1.38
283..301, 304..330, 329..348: 4.1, 1.3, 1.35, 1.33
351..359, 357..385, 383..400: 0.9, 1.45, 1.43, 1.44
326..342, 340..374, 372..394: -2.7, 1.25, 1.4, 1.32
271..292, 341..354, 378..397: -0.7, 1.31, 1.41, 1.37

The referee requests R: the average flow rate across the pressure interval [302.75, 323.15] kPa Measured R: 1.2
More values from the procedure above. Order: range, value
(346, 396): 1.41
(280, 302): 1.3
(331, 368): 1.41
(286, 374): 1.3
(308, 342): 1.16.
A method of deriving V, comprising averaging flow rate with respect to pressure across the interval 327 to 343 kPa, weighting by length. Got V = 1.3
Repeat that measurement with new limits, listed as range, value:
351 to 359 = 1.45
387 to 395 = 1.42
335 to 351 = 1.43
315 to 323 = 0.949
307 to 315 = 1.34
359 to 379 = 1.4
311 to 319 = 1.18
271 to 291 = 1.31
